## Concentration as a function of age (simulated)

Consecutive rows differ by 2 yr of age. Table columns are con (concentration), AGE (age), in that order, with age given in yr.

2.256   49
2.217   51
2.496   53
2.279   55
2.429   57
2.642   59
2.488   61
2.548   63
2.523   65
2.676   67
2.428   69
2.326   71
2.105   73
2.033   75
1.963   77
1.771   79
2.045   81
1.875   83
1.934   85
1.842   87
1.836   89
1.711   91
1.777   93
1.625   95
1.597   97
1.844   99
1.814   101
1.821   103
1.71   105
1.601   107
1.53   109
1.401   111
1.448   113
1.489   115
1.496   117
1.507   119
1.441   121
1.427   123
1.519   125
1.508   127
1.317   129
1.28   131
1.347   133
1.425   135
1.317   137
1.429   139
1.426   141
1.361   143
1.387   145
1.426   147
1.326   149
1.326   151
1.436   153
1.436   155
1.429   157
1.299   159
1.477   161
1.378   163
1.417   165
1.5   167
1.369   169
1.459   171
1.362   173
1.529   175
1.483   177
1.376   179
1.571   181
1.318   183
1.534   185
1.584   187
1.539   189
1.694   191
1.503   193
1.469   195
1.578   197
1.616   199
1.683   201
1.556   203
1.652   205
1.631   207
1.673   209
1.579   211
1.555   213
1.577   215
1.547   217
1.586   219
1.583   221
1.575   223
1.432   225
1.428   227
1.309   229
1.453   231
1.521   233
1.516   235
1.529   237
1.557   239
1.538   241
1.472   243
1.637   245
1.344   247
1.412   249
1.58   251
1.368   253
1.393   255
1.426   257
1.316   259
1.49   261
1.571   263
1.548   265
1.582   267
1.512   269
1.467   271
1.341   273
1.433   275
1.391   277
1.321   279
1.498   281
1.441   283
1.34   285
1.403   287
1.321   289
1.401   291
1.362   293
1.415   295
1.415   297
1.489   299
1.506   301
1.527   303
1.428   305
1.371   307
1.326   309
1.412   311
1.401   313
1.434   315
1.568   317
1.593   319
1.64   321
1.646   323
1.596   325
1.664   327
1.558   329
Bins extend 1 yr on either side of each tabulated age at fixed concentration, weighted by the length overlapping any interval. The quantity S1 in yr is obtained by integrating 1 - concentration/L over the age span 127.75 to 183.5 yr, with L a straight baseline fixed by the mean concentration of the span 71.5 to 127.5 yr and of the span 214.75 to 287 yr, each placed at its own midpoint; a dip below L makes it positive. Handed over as 7.5 yr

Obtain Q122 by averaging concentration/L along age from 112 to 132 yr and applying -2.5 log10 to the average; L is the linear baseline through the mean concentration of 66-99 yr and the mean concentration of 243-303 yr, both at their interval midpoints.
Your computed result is 0.275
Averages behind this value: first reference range 1.97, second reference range 1.44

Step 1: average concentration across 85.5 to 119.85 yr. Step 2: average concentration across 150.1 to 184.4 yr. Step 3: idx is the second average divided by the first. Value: 0.86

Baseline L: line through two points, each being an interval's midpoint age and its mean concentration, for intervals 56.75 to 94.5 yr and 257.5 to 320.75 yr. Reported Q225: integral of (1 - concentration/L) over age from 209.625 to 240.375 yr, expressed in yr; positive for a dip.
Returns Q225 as 2.5 yr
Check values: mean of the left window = 2.14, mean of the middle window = 1.52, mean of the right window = 1.44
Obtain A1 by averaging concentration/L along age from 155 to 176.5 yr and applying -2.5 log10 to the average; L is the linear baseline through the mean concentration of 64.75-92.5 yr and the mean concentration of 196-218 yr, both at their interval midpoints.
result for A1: 0.22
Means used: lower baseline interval 2.06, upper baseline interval 1.6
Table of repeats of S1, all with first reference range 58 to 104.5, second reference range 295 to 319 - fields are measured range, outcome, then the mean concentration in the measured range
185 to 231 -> 4.13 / 1.56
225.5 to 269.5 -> 3.54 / 1.48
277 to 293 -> 1.27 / 1.39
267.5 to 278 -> 0.71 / 1.44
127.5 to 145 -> 4.92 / 1.37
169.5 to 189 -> 3.47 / 1.47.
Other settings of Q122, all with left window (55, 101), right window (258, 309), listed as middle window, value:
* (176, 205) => 0.126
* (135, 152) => 0.338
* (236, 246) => 0.016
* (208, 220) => 0.046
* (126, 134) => 0.374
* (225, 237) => 0.106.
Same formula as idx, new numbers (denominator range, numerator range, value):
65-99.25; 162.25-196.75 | 0.75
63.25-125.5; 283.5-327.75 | 0.80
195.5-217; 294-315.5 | 0.89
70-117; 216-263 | 0.83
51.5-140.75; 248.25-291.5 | 0.78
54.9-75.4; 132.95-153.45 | 0.57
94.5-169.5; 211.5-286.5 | 1.00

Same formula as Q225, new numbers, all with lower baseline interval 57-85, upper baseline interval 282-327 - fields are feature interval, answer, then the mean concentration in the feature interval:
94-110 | 3.4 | 1.69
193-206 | 1.7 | 1.59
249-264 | 1.6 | 1.45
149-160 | 3.3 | 1.38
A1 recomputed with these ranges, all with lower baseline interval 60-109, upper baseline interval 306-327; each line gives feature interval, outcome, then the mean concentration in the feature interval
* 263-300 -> 0.11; 1.43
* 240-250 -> 0.12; 1.48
